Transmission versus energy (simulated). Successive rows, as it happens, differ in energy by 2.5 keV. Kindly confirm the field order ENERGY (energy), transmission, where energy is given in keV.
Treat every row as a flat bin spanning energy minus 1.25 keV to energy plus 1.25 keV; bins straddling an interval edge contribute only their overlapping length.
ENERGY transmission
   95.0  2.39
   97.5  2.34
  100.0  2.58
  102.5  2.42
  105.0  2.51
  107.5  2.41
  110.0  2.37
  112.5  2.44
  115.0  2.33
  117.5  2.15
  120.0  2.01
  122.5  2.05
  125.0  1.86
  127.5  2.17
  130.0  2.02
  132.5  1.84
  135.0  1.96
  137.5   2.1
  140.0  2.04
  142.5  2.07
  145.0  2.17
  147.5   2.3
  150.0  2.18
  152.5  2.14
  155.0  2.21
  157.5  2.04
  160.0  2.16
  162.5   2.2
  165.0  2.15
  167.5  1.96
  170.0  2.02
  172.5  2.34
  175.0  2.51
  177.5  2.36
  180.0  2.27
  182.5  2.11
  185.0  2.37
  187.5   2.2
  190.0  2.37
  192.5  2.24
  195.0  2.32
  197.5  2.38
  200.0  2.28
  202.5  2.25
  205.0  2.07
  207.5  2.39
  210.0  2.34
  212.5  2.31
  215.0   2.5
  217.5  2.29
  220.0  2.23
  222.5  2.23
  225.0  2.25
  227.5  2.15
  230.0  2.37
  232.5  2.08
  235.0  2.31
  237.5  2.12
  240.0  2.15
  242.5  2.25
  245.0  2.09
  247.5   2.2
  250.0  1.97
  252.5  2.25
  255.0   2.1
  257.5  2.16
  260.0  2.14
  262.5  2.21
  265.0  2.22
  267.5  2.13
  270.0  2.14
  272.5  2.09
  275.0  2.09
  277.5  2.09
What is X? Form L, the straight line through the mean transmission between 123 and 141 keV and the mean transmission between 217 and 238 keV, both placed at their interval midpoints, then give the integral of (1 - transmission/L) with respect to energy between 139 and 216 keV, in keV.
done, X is -4.6 keV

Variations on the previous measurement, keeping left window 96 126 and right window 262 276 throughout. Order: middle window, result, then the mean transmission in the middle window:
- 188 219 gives -1.44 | 2.31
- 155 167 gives 0.60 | 2.13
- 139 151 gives 0.57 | 2.15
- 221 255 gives -0.15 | 2.18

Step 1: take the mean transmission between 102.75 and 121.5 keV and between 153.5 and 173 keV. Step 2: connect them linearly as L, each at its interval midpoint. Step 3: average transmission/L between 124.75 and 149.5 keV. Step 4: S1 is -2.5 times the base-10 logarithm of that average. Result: 0.08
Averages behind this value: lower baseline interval 2.32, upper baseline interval 2.13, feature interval 2.06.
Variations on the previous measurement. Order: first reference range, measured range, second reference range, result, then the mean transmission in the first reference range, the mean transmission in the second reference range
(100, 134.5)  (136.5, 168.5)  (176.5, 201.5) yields 0.056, 2.21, 2.29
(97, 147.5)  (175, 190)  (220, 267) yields -0.051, 2.19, 2.18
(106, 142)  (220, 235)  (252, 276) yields -0.040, 2.13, 2.15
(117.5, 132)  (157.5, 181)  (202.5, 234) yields -0.034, 2.02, 2.27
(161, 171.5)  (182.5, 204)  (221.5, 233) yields -0.067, 2.09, 2.22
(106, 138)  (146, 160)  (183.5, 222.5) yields 0.012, 2.14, 2.3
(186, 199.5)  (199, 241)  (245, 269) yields -0.008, 2.3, 2.15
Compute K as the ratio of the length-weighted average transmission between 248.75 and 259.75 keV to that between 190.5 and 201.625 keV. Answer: 0.92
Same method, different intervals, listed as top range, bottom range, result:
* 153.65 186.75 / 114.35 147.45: 1.07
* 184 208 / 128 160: 1.09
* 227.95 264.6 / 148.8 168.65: 1.02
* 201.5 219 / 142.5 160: 1.07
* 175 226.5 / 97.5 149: 1.05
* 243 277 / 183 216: 0.93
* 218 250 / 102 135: 1.01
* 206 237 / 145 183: 1.04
